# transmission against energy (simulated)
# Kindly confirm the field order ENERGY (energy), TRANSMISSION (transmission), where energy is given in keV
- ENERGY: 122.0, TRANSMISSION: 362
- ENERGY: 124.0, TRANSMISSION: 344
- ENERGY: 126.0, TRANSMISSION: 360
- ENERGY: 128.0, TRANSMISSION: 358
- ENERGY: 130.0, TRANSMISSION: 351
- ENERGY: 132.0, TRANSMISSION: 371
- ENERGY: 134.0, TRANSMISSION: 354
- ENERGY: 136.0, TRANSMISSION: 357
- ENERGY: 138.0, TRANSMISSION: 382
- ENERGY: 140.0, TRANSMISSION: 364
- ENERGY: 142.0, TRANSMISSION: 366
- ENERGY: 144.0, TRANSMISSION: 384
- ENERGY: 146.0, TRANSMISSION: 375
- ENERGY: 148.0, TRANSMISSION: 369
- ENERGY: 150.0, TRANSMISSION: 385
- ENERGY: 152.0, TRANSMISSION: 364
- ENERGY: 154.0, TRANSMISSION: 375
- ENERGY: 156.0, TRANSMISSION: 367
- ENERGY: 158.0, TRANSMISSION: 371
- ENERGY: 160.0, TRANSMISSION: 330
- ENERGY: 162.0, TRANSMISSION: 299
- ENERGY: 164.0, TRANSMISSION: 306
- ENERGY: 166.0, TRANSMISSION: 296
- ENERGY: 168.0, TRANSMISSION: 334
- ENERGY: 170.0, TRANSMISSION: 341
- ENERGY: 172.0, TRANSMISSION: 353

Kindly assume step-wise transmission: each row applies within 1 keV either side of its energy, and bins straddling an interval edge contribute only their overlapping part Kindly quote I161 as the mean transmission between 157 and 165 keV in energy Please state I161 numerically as 326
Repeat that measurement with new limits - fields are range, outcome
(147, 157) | 372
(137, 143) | 371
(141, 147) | 375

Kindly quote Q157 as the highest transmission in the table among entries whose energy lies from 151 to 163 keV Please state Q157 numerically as 375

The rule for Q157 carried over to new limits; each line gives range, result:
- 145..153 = 385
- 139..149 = 384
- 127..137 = 371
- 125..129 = 360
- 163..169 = 334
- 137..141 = 382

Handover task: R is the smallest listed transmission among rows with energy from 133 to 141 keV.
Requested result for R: 354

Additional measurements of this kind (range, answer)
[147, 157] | 364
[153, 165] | 299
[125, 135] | 351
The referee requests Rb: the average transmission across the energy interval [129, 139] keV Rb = 363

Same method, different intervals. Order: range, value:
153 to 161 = 361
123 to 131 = 353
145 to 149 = 372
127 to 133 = 360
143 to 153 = 375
